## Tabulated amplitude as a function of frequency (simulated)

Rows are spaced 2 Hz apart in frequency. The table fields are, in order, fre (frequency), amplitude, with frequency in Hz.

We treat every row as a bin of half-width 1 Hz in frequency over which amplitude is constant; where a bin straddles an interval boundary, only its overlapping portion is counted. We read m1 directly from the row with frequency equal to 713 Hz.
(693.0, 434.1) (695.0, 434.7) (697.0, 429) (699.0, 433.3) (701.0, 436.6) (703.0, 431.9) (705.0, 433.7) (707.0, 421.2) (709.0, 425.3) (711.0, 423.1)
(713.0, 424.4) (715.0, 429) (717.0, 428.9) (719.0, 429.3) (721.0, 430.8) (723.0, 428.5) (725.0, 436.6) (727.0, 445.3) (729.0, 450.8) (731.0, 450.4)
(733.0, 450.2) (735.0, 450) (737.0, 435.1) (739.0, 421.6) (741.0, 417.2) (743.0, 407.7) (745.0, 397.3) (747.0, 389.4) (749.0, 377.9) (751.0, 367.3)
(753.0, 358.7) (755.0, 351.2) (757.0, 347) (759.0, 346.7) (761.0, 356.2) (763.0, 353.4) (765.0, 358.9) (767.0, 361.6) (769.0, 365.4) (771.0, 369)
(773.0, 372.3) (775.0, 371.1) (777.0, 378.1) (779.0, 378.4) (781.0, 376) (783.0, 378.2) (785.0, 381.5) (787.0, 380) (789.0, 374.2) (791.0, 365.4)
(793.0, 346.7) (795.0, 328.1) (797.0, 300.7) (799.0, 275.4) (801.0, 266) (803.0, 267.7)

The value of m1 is 424.4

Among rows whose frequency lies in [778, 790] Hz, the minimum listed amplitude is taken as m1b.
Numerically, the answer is 374.2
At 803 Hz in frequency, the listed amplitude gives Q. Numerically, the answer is 267.7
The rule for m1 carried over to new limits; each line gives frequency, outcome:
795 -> 328.1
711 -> 423.1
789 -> 374.2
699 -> 433.3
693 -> 434.1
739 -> 421.6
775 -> 371.1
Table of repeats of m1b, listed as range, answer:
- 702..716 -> 421.2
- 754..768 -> 346.7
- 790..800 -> 275.4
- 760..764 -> 353.4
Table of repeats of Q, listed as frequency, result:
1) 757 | 347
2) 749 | 377.9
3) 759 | 346.7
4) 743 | 407.7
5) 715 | 429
